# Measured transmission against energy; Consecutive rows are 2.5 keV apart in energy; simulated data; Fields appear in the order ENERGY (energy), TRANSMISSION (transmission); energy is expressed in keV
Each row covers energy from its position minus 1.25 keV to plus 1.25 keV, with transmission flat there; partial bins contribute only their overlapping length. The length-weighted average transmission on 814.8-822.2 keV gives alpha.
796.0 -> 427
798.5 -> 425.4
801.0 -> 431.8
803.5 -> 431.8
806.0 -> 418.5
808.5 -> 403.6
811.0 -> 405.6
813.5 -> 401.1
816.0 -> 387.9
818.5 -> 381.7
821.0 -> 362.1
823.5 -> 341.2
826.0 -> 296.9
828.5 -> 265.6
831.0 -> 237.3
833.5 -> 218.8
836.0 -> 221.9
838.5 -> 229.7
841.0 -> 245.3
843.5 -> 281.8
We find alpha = 377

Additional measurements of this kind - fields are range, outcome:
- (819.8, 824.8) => 351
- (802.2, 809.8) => 418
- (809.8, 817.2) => 398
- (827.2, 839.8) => 235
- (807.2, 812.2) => 405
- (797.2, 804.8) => 430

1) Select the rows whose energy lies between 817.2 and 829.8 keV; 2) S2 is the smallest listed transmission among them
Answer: 265.6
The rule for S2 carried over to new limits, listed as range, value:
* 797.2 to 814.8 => 401.1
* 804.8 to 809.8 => 403.6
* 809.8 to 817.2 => 387.9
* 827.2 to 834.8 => 218.8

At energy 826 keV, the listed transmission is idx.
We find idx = 296.9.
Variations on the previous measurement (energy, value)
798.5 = 425.4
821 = 362.1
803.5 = 431.8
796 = 427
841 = 245.3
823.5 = 341.2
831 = 237.3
